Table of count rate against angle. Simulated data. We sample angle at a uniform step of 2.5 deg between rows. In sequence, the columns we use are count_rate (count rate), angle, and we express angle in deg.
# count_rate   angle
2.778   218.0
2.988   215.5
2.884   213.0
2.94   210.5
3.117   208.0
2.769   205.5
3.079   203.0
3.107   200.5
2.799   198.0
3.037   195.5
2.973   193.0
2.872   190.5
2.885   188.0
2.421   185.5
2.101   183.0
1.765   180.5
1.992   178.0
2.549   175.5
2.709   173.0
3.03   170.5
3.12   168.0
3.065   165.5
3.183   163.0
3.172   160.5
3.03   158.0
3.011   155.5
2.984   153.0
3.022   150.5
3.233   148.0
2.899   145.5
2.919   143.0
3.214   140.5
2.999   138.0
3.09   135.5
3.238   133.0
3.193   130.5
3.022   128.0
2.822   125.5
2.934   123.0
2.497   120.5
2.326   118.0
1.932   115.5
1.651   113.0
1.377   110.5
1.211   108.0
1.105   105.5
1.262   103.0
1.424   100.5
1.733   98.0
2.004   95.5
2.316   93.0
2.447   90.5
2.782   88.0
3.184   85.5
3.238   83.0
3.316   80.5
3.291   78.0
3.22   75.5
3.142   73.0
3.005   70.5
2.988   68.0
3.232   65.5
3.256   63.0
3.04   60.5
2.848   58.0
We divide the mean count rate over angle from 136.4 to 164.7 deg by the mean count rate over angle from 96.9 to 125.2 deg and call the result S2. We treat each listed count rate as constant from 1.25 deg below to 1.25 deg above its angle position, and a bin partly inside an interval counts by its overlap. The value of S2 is 1.7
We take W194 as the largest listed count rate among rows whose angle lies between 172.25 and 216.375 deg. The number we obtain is 3.117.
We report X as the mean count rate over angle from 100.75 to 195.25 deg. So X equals 2.61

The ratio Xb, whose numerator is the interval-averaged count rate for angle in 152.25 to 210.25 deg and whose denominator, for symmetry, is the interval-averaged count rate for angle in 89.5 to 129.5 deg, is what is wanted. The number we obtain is 1.40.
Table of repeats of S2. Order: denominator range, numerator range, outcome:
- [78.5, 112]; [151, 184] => 1.29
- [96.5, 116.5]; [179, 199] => 1.78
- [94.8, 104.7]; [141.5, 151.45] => 1.94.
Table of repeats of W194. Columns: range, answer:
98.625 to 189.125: 3.238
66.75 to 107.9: 3.316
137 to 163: 3.233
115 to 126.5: 2.934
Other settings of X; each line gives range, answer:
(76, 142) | 2.46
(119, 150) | 3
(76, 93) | 3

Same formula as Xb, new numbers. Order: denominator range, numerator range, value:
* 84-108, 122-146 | 1.52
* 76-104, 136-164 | 1.23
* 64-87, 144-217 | 0.90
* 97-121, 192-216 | 1.83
